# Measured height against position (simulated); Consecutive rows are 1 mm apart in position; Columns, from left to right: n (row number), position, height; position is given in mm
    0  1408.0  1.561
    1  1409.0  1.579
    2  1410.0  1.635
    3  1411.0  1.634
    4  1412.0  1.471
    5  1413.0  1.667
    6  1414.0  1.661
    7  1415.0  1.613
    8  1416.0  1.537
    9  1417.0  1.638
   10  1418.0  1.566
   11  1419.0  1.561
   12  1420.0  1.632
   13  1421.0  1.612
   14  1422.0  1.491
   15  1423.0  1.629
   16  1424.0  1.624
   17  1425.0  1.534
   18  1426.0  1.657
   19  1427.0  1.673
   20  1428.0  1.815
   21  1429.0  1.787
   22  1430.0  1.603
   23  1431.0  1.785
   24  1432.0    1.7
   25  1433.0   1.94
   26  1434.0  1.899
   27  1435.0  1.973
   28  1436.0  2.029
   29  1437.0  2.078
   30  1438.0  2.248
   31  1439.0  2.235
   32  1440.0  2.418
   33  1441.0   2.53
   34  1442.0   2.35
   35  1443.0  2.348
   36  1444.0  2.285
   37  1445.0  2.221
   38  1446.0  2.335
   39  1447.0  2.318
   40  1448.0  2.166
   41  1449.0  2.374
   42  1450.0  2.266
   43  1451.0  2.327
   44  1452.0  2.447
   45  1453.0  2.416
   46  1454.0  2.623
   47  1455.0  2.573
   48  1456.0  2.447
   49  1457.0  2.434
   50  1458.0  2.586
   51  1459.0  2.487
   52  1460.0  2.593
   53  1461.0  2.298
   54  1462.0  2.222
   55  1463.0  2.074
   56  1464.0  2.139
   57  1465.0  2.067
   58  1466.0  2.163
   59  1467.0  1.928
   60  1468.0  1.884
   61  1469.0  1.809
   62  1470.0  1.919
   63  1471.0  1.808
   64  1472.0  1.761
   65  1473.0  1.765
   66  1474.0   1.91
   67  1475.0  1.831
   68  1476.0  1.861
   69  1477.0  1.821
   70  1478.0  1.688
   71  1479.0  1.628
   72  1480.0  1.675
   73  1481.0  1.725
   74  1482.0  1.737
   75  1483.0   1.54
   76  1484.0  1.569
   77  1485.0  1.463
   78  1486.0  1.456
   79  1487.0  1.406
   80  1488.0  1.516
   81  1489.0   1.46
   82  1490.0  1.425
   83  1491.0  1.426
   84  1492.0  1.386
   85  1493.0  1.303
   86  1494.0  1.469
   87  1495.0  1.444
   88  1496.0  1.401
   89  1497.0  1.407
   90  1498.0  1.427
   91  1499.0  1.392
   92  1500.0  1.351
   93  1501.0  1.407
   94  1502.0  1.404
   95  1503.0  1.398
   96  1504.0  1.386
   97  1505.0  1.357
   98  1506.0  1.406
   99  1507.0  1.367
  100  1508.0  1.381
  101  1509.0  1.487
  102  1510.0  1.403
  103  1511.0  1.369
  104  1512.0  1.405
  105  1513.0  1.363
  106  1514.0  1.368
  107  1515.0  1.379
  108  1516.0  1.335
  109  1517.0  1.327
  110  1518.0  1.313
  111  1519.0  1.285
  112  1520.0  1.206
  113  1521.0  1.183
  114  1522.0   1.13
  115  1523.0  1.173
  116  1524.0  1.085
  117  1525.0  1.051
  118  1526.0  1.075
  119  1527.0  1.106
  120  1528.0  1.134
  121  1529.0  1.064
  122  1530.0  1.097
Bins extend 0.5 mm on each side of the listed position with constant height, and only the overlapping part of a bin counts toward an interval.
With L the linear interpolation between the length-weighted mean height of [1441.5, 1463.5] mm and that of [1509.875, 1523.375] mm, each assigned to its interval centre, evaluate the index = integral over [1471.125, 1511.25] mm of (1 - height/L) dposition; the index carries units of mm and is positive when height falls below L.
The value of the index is 4.7 mm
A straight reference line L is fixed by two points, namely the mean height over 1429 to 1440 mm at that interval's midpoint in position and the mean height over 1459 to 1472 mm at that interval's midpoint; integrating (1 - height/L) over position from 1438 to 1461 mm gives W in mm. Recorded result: -4.3 mm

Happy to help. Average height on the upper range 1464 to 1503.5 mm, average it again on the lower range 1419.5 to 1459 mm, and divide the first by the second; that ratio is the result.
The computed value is 0.8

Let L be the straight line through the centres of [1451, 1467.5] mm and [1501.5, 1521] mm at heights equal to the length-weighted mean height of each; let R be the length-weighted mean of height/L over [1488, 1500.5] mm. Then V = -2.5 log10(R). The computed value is 0.19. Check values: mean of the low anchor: 2.34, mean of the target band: 1.41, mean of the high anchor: 1.36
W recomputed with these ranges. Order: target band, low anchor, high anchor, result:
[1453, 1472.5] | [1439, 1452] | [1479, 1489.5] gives -2.1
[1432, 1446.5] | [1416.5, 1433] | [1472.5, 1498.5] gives -4.9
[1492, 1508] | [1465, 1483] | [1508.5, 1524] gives 1.2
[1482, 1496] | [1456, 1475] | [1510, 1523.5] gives 2.2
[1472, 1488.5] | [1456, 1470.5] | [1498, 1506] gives 1.6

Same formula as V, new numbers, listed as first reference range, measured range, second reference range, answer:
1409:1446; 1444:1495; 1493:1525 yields -0.220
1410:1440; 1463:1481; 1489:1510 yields -0.215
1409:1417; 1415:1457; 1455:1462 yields 0.018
